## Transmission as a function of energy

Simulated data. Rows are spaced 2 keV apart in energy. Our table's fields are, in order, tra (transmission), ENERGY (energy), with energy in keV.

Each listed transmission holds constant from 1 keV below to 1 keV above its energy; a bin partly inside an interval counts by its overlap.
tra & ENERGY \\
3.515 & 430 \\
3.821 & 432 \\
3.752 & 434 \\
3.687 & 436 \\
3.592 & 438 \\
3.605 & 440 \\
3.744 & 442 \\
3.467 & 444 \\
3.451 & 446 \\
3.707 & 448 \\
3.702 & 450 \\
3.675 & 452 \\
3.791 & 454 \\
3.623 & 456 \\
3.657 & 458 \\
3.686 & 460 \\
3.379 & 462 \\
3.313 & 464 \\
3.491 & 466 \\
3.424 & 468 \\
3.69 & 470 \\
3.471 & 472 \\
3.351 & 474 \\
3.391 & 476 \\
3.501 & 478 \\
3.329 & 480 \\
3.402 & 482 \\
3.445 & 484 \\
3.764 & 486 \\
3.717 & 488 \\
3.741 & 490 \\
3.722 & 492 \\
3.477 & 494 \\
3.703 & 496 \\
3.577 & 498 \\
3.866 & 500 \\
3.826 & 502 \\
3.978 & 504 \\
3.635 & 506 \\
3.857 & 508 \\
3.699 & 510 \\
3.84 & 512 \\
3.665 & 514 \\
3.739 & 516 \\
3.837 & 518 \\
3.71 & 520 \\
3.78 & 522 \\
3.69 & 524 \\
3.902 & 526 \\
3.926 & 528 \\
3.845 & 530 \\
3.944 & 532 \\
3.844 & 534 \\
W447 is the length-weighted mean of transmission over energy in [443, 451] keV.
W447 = 3.58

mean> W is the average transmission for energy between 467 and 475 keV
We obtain 3.48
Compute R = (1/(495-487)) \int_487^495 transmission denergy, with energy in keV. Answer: 3.66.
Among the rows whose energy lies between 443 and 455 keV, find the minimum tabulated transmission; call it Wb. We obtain 3.451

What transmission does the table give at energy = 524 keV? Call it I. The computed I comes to 3.69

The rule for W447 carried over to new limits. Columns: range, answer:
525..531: 3.89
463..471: 3.48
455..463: 3.59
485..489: 3.74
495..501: 3.72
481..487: 3.54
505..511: 3.73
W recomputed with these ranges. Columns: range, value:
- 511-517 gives 3.75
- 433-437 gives 3.72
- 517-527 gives 3.78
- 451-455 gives 3.73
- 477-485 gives 3.42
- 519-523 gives 3.75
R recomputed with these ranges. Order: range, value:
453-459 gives 3.69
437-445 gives 3.6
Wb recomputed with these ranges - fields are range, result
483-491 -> 3.445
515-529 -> 3.69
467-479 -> 3.351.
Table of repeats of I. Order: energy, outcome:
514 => 3.665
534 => 3.844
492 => 3.722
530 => 3.845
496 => 3.703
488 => 3.717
